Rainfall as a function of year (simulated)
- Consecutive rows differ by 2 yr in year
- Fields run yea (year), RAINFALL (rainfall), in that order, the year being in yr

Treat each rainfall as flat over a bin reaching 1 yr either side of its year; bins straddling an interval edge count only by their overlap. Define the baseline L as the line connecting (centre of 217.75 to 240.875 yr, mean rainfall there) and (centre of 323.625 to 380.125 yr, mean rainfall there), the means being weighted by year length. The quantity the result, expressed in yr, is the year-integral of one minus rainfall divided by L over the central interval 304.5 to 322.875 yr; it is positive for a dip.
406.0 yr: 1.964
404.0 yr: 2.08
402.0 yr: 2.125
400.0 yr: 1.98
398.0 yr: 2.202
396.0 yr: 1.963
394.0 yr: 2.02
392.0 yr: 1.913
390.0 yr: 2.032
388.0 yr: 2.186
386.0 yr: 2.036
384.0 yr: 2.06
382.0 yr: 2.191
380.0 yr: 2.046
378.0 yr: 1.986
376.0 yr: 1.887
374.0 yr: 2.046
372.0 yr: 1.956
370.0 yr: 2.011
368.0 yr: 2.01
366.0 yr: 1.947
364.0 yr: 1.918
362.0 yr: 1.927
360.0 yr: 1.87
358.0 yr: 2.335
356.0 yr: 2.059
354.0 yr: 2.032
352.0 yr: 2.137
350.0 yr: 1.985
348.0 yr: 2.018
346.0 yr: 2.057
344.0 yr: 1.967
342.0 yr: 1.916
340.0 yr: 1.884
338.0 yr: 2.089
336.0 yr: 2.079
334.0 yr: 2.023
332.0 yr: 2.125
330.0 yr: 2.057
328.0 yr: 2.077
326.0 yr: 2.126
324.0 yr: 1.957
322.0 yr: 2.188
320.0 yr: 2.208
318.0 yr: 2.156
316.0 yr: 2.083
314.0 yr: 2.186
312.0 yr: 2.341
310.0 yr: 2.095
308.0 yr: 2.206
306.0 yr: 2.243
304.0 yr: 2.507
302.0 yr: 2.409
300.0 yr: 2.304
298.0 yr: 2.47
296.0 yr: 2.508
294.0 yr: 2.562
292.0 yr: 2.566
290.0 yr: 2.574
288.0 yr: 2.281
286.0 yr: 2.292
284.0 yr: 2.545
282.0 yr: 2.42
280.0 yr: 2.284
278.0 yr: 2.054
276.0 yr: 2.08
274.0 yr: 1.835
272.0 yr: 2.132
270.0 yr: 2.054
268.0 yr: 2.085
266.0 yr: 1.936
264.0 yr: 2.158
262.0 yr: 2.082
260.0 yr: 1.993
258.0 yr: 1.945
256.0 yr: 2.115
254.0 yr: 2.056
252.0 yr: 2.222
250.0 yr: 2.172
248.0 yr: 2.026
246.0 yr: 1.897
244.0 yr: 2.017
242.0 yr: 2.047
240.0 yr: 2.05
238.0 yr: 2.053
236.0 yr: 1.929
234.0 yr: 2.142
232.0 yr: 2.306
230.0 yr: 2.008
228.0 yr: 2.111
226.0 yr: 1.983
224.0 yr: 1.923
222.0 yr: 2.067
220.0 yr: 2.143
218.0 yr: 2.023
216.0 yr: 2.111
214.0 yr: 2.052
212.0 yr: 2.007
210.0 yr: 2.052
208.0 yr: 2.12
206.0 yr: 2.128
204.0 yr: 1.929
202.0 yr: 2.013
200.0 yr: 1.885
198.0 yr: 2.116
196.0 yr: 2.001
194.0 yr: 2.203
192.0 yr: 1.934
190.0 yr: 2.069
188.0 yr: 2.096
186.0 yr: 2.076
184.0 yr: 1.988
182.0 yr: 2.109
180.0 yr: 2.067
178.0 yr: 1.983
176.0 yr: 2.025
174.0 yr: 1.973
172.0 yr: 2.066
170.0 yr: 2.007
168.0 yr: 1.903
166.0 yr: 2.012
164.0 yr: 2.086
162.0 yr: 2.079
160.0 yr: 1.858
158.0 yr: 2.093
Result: -1.50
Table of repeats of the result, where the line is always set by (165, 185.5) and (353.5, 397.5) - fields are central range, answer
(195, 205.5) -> 0.11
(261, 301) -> -4.81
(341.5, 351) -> 0.13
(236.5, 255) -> -0.36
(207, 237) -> -0.73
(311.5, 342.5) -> -1.11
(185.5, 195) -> -0.28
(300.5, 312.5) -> -1.66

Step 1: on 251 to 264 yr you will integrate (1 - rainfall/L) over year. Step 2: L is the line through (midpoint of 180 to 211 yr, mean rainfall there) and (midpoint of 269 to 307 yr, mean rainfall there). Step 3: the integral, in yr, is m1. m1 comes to 0.9 yr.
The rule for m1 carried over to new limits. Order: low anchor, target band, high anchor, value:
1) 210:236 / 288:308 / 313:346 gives -3.6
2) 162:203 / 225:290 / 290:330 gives 1.9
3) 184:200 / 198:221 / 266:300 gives 0.6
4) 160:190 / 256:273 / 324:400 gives -0.2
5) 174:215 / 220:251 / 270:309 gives 1.6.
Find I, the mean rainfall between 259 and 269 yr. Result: 2.05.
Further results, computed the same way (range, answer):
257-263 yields 2.01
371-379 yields 1.97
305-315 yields 2.21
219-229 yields 2.05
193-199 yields 2.11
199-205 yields 1.94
